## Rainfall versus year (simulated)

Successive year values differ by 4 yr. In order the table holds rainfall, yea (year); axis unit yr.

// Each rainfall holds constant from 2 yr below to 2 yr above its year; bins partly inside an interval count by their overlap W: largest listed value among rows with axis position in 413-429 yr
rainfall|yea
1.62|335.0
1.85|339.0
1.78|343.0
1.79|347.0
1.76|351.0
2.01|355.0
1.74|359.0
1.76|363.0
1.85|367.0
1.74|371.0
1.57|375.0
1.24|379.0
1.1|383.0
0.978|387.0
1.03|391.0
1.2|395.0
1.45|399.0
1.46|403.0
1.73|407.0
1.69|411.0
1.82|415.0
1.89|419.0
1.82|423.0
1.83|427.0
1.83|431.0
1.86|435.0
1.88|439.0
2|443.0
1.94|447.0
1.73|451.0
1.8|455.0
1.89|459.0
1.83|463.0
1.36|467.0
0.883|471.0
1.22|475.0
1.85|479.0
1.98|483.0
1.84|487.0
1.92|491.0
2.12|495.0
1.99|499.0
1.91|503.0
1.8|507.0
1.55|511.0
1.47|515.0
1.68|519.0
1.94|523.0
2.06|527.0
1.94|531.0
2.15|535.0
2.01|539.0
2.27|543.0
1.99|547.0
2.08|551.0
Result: 1.89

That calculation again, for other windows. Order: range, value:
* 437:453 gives 2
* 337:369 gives 2.01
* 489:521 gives 2.12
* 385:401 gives 1.45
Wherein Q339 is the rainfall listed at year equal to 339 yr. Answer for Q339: 1.85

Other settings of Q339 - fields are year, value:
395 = 1.2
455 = 1.8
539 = 2.01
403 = 1.46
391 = 1.03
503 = 1.91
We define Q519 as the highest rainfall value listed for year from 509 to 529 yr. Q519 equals 2.06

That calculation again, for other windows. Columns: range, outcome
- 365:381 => 1.85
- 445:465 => 1.94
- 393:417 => 1.82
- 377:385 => 1.24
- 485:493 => 1.92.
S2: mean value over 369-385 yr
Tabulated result 1.41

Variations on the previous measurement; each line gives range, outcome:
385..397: 1.07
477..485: 1.92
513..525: 1.7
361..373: 1.78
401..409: 1.59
